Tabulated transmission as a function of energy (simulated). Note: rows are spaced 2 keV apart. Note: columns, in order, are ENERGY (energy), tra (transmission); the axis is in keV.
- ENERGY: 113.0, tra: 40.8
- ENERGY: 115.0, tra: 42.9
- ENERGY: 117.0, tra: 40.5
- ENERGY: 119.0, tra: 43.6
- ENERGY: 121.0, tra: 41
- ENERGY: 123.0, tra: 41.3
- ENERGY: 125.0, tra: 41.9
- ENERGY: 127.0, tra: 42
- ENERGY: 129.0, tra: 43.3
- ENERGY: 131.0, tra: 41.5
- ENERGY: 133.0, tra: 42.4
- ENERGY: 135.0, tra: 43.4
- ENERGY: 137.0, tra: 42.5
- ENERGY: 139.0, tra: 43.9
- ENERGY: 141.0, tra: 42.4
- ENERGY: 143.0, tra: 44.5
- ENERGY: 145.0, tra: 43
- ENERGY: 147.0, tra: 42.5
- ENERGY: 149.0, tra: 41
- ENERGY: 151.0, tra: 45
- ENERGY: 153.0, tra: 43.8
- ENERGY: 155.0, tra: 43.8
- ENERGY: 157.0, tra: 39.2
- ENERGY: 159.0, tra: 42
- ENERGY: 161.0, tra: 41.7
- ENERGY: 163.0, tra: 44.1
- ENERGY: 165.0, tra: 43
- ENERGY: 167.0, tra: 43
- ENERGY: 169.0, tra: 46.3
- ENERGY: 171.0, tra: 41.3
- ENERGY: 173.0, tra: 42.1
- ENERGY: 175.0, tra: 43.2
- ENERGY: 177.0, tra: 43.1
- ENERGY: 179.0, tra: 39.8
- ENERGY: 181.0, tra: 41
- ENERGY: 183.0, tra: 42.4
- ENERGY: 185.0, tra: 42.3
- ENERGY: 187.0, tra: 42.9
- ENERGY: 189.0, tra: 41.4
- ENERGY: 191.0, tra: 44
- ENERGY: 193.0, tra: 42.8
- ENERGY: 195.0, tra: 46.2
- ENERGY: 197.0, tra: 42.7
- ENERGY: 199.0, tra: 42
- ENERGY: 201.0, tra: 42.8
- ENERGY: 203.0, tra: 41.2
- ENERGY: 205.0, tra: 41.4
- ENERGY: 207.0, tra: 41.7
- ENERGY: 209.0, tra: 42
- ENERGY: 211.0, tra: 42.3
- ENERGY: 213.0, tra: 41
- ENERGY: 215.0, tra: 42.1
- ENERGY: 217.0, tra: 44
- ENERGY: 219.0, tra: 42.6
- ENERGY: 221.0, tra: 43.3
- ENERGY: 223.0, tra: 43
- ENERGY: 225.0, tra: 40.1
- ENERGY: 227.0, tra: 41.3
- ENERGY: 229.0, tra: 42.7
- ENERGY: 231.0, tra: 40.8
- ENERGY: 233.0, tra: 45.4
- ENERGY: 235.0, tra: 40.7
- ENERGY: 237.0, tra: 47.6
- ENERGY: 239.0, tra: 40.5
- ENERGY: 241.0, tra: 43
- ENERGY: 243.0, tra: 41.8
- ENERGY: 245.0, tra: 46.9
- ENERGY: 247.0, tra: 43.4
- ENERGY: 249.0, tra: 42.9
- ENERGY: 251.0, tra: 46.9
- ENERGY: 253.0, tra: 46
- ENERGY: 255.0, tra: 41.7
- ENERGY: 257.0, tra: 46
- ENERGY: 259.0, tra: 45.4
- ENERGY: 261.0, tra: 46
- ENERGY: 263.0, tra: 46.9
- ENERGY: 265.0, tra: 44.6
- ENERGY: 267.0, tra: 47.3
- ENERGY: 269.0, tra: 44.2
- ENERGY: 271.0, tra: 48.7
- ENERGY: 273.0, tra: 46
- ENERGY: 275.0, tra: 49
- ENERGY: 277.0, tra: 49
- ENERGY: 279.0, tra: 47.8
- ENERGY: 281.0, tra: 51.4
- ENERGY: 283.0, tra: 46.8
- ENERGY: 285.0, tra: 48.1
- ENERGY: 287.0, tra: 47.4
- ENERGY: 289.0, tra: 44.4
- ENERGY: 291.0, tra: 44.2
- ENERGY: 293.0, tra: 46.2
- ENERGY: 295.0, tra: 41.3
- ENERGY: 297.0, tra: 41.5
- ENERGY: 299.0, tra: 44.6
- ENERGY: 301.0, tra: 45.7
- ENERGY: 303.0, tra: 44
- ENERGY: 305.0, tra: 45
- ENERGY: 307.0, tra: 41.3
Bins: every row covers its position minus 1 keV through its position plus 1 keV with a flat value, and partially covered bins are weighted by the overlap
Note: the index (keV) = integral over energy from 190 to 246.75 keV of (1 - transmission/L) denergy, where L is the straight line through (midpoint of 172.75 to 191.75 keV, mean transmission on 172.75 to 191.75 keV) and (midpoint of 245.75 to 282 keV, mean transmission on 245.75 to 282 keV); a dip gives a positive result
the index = 1.7 keV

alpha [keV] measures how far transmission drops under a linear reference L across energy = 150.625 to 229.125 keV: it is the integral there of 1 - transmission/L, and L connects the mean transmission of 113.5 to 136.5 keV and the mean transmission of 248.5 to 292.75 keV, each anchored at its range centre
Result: 2.8 keV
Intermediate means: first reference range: 42.1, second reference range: 46.4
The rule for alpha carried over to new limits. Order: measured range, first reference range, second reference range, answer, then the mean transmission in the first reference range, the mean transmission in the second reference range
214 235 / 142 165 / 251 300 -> 1.1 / 42.8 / 46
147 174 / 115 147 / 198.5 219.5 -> -0.3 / 42.5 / 42.1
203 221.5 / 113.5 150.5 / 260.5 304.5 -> 0.9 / 42.4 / 46.1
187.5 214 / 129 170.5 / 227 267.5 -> 0.7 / 42.9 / 44.2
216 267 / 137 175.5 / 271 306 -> 1.3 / 42.9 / 46.1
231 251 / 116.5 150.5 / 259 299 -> 0.7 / 42.5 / 46.3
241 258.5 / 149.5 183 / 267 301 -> 0.3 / 42.6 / 46.3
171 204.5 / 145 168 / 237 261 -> 0.6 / 42.7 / 44.3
